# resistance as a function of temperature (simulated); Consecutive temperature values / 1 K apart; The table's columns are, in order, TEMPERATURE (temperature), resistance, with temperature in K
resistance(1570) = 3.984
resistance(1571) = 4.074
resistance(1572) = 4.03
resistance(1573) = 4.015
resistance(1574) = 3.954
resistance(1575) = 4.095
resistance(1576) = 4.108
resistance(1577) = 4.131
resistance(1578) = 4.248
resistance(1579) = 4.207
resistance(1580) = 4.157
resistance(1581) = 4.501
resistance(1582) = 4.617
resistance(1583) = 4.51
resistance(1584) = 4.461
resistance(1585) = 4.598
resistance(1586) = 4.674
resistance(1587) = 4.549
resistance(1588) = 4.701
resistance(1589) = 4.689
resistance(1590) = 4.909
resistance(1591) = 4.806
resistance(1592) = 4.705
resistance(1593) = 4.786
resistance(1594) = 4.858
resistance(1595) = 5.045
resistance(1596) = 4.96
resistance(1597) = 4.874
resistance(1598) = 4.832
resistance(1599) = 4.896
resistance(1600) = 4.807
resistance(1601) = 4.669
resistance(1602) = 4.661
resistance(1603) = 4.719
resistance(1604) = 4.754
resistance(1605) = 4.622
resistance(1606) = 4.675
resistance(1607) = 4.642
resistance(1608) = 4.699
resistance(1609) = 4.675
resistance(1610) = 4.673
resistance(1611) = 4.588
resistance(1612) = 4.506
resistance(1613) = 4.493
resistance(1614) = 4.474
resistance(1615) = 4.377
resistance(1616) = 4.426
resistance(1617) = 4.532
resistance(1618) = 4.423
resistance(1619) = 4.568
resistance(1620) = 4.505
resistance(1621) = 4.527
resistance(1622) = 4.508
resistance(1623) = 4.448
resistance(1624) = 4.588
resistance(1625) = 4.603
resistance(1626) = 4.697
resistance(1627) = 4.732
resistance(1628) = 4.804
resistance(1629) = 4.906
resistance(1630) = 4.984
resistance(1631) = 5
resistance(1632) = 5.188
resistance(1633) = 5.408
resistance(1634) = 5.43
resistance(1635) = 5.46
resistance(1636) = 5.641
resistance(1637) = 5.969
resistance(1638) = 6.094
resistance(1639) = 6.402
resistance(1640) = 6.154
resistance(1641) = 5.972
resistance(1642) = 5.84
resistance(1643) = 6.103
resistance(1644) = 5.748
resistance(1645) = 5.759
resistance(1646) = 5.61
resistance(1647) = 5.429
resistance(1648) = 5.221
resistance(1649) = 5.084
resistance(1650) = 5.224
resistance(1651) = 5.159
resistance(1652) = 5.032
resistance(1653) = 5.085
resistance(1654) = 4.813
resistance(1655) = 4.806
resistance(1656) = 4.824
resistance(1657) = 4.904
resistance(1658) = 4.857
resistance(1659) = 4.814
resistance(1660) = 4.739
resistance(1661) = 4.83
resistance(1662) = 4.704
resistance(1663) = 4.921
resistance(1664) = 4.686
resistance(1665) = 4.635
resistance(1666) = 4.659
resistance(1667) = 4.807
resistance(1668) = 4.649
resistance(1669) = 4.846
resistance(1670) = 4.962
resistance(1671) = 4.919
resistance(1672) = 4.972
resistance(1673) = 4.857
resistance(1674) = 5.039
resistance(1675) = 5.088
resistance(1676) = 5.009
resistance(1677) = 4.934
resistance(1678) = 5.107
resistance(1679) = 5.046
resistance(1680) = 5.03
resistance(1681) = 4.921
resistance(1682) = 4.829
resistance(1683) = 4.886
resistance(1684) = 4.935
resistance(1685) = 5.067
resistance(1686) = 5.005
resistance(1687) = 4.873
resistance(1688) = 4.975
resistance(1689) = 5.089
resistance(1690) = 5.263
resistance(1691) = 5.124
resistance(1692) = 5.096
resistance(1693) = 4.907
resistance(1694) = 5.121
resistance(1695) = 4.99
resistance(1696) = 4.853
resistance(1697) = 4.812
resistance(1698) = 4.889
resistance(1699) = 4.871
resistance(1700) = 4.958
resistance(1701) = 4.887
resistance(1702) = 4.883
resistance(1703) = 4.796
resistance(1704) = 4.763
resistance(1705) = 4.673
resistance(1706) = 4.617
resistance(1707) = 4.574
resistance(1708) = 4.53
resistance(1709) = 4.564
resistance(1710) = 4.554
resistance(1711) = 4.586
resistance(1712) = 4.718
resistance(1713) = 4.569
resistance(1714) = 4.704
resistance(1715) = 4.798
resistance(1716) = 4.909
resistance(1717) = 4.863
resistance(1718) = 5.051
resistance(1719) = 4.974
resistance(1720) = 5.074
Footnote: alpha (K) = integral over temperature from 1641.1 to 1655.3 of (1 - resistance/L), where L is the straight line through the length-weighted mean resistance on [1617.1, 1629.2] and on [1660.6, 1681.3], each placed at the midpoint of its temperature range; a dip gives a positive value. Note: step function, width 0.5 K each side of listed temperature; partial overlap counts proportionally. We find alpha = -1.9 K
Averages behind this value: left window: 4.6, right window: 4.89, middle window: 5.38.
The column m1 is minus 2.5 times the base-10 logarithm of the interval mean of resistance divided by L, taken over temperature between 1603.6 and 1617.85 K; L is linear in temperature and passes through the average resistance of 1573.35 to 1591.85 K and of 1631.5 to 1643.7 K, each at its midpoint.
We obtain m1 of 0.12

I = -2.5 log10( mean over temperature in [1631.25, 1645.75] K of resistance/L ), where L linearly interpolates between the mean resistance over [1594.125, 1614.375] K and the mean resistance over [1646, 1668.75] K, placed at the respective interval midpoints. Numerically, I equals -0.19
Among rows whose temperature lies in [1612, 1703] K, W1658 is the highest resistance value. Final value 6.402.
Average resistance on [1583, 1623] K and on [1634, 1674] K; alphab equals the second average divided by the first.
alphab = 1.12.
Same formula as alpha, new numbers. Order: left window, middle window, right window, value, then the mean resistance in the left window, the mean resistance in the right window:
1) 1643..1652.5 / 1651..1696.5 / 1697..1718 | 1.65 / 5.4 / 4.74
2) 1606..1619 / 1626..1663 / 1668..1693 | -4.15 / 4.55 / 4.99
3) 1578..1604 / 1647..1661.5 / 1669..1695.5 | -0.21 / 4.68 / 5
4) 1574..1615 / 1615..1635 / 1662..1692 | -0.14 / 4.6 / 4.93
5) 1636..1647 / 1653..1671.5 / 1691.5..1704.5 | 2.48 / 5.93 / 4.91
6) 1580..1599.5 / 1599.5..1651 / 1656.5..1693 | -2.31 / 4.72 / 4.92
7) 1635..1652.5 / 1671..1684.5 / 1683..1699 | 0.55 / 5.67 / 4.99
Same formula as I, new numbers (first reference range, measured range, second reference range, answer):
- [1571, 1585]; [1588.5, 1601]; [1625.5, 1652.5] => -0.062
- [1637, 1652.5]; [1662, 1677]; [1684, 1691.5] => 0.096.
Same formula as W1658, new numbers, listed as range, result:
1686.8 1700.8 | 5.263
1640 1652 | 6.154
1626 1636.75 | 5.641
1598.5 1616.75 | 4.896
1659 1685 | 5.107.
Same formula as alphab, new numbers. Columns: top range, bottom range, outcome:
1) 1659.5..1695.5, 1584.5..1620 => 1.05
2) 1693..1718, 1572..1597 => 1.06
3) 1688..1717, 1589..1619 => 1.03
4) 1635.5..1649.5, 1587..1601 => 1.20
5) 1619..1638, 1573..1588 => 1.15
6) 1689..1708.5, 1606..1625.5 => 1.07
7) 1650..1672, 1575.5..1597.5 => 1.06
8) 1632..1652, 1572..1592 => 1.28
